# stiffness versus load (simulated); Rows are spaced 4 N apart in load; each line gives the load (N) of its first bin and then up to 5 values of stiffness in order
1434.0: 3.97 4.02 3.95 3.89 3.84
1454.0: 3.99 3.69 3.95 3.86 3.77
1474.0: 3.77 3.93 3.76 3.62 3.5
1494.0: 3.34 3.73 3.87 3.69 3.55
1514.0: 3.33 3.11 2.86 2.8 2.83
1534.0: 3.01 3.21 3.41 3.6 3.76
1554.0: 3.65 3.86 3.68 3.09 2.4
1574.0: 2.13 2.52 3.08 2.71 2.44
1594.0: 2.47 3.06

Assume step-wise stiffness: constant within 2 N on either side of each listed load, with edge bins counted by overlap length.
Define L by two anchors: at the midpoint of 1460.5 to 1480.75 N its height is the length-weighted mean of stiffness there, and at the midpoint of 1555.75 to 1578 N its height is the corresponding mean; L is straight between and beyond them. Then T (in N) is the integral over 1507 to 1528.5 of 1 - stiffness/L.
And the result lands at 1.8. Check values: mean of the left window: 3.85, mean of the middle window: 3.15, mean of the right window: 2.99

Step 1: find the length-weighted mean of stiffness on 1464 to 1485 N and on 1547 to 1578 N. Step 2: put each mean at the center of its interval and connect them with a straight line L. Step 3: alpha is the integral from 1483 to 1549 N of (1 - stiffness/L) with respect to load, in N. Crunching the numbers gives 3.1 N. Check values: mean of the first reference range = 3.81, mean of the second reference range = 3.19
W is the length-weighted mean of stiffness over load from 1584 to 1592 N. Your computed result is 2.58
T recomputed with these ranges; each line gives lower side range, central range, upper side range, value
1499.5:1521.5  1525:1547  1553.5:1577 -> 1.0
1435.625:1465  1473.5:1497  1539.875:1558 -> 1.0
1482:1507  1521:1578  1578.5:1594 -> -1.6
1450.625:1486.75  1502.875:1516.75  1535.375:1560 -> 0.6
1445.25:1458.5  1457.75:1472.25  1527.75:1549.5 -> -0.2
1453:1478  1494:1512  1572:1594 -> -1.2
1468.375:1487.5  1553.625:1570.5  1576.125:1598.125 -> -2.6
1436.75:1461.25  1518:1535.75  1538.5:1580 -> 2.7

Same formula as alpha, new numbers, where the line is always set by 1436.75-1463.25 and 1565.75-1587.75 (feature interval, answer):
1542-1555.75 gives -3.47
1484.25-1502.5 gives -0.70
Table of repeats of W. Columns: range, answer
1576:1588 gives 2.77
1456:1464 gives 3.82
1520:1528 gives 2.83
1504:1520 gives 3.42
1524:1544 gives 3.05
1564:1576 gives 2.54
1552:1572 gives 3.34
